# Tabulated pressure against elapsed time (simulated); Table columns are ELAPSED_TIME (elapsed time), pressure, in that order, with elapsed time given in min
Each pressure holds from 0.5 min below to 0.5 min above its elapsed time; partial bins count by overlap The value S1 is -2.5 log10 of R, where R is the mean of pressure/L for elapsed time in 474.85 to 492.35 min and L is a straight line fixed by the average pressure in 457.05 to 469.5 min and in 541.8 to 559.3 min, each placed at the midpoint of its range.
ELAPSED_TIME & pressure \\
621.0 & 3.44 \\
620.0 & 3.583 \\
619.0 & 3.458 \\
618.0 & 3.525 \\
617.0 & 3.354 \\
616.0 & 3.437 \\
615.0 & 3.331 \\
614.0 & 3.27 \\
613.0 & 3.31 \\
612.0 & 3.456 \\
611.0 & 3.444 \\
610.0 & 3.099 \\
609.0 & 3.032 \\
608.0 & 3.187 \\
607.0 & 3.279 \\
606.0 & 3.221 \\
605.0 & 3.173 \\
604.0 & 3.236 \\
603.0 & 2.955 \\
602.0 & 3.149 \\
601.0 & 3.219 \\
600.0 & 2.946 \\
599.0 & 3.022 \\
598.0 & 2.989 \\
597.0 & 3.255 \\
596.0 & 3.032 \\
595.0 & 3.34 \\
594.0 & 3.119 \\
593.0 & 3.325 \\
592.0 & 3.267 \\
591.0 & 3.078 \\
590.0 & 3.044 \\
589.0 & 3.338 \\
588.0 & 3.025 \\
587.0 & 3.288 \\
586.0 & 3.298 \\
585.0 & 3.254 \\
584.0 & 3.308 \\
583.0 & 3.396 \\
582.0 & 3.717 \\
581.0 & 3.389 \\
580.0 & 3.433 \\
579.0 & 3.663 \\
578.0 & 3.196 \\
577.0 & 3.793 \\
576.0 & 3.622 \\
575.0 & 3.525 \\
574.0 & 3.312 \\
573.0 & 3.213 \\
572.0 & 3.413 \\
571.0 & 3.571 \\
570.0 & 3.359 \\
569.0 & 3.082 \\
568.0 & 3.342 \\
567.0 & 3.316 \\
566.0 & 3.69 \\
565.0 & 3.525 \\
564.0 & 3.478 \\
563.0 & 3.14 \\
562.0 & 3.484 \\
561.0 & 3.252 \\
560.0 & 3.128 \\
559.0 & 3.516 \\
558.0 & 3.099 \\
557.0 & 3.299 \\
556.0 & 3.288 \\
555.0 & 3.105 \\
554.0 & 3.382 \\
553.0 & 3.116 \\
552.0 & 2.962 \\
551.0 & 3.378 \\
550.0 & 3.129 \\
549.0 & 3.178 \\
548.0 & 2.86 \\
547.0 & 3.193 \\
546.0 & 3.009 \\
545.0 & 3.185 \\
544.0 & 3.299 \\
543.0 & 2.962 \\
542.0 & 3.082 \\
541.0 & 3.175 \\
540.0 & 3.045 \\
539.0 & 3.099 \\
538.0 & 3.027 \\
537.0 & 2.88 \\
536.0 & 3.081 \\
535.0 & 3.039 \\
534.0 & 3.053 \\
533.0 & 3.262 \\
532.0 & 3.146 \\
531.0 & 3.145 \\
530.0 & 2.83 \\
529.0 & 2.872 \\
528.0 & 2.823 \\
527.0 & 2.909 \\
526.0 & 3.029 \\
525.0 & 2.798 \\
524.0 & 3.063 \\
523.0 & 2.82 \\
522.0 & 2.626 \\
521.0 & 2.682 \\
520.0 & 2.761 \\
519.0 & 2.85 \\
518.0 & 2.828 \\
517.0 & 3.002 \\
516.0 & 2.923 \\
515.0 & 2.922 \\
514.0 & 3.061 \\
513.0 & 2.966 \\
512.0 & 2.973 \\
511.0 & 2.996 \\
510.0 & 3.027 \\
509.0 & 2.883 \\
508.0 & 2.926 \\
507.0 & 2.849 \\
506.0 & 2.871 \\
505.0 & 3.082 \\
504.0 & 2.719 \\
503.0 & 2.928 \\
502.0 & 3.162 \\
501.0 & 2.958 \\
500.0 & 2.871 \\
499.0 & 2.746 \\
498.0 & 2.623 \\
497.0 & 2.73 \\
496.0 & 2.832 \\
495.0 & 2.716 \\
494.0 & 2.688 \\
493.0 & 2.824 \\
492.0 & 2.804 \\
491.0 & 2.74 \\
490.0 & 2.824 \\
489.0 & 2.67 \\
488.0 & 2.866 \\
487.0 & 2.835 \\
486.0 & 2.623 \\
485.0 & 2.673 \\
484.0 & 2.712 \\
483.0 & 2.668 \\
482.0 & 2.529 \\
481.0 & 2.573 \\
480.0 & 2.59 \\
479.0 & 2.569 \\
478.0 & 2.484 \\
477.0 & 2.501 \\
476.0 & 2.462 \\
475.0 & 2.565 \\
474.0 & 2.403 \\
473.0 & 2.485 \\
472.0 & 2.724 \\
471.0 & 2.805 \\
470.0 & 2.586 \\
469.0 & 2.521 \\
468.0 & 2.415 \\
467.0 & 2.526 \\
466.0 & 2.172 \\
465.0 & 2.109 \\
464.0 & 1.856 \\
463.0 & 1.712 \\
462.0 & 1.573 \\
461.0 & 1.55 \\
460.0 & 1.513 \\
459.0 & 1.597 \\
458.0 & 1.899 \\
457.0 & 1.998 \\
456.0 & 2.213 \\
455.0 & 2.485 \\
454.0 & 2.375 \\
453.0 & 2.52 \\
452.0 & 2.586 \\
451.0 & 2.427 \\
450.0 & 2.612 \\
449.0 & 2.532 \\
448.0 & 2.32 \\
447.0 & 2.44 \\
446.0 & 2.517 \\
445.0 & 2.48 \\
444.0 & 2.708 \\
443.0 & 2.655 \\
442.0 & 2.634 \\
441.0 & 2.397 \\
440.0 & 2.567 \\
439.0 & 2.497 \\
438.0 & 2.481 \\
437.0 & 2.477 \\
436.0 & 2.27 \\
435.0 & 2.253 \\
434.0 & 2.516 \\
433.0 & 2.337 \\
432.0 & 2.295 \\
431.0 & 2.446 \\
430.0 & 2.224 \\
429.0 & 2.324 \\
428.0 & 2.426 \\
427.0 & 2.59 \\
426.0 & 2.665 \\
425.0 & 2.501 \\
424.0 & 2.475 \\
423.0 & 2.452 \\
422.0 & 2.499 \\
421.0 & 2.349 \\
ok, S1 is -0.183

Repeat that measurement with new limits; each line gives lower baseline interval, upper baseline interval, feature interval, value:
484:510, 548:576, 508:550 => 0.026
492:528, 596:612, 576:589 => -0.105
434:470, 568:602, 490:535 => -0.057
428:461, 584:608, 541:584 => -0.110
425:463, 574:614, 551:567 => -0.086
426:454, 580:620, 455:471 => 0.247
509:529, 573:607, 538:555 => -0.029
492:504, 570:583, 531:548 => 0.027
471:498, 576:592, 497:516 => -0.039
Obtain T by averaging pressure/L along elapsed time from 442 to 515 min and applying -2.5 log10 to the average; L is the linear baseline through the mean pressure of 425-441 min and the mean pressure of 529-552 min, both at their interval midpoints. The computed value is 0.060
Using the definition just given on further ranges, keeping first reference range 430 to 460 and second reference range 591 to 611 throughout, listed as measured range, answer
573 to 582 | -0.15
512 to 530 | -0.05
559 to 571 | -0.13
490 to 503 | -0.07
